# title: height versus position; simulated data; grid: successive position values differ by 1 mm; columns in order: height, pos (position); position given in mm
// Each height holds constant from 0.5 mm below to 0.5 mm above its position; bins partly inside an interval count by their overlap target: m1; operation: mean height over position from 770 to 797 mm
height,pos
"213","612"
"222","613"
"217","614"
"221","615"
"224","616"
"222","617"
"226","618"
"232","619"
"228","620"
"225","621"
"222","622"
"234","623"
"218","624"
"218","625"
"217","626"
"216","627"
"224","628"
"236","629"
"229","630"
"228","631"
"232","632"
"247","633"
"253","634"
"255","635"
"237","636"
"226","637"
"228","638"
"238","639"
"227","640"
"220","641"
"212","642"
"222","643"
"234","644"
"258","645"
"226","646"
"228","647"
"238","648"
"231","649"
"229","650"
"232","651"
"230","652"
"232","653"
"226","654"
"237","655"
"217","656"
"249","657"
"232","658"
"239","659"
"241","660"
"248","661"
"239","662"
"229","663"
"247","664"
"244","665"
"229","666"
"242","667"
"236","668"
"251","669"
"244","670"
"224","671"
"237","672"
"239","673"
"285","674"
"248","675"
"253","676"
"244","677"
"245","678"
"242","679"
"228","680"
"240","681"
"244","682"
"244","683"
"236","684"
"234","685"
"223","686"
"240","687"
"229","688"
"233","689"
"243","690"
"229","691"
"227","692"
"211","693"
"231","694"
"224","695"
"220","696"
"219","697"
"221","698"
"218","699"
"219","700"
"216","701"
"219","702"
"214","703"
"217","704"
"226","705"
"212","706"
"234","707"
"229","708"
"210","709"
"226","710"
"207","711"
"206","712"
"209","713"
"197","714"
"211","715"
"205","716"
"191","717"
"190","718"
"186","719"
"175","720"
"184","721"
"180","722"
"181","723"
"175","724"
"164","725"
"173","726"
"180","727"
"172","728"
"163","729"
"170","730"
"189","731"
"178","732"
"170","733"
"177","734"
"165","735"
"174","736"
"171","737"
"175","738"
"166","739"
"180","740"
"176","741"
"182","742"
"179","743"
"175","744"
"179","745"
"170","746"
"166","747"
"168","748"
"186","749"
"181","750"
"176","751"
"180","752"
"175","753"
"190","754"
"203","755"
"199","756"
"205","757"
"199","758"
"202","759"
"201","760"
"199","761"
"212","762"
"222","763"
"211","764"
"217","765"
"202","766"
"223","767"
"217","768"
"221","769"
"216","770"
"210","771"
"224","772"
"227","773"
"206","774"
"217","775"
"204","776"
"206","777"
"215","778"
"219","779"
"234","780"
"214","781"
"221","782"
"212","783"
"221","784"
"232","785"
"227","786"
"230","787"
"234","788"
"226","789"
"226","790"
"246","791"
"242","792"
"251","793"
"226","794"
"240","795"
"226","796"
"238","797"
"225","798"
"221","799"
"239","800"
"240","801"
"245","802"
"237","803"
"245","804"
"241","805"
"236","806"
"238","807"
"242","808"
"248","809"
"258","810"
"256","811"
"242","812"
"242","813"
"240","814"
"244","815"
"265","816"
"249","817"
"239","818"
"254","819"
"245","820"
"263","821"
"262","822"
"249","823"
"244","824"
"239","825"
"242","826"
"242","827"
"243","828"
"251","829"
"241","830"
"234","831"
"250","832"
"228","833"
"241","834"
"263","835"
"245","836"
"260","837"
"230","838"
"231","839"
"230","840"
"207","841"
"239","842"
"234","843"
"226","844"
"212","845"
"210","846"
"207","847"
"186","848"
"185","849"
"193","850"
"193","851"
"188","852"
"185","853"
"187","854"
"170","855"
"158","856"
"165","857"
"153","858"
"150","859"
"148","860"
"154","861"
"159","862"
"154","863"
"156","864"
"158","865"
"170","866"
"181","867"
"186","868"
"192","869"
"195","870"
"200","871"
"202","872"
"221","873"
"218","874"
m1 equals 225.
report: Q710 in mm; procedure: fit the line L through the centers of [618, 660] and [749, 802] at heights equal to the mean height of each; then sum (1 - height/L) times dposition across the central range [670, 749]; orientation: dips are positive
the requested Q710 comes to 6.1 mm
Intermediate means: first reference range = 231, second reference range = 216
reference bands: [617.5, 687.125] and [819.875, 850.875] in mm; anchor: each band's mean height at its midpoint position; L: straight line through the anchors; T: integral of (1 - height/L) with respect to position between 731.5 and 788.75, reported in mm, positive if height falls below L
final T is 8.5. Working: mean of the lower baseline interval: 235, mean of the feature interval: 199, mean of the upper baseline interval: 233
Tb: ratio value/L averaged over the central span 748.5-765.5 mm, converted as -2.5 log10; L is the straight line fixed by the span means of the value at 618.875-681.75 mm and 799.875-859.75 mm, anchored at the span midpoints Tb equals 0.17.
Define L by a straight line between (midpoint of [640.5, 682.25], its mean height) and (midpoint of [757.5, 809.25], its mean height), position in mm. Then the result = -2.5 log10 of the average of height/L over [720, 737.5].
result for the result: 0.30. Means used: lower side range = 237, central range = 174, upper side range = 224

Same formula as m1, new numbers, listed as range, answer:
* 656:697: 238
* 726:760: 180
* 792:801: 234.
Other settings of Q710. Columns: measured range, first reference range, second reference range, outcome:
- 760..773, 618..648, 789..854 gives 1.05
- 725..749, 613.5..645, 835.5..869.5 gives 4.18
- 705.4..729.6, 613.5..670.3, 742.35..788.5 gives 2.39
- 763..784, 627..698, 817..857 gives 1.18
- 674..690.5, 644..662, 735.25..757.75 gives -1.72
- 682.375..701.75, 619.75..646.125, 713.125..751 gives -2.69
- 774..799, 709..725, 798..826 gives 0.60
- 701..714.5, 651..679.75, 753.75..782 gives 0.74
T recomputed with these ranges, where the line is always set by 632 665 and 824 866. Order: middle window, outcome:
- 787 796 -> -0.9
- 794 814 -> -2.6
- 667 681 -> -0.8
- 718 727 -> 1.8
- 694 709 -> 0.4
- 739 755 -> 3.1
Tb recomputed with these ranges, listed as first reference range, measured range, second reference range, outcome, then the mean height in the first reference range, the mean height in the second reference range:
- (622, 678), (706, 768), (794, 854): 0.23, 235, 234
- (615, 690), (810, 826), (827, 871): -0.20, 234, 202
